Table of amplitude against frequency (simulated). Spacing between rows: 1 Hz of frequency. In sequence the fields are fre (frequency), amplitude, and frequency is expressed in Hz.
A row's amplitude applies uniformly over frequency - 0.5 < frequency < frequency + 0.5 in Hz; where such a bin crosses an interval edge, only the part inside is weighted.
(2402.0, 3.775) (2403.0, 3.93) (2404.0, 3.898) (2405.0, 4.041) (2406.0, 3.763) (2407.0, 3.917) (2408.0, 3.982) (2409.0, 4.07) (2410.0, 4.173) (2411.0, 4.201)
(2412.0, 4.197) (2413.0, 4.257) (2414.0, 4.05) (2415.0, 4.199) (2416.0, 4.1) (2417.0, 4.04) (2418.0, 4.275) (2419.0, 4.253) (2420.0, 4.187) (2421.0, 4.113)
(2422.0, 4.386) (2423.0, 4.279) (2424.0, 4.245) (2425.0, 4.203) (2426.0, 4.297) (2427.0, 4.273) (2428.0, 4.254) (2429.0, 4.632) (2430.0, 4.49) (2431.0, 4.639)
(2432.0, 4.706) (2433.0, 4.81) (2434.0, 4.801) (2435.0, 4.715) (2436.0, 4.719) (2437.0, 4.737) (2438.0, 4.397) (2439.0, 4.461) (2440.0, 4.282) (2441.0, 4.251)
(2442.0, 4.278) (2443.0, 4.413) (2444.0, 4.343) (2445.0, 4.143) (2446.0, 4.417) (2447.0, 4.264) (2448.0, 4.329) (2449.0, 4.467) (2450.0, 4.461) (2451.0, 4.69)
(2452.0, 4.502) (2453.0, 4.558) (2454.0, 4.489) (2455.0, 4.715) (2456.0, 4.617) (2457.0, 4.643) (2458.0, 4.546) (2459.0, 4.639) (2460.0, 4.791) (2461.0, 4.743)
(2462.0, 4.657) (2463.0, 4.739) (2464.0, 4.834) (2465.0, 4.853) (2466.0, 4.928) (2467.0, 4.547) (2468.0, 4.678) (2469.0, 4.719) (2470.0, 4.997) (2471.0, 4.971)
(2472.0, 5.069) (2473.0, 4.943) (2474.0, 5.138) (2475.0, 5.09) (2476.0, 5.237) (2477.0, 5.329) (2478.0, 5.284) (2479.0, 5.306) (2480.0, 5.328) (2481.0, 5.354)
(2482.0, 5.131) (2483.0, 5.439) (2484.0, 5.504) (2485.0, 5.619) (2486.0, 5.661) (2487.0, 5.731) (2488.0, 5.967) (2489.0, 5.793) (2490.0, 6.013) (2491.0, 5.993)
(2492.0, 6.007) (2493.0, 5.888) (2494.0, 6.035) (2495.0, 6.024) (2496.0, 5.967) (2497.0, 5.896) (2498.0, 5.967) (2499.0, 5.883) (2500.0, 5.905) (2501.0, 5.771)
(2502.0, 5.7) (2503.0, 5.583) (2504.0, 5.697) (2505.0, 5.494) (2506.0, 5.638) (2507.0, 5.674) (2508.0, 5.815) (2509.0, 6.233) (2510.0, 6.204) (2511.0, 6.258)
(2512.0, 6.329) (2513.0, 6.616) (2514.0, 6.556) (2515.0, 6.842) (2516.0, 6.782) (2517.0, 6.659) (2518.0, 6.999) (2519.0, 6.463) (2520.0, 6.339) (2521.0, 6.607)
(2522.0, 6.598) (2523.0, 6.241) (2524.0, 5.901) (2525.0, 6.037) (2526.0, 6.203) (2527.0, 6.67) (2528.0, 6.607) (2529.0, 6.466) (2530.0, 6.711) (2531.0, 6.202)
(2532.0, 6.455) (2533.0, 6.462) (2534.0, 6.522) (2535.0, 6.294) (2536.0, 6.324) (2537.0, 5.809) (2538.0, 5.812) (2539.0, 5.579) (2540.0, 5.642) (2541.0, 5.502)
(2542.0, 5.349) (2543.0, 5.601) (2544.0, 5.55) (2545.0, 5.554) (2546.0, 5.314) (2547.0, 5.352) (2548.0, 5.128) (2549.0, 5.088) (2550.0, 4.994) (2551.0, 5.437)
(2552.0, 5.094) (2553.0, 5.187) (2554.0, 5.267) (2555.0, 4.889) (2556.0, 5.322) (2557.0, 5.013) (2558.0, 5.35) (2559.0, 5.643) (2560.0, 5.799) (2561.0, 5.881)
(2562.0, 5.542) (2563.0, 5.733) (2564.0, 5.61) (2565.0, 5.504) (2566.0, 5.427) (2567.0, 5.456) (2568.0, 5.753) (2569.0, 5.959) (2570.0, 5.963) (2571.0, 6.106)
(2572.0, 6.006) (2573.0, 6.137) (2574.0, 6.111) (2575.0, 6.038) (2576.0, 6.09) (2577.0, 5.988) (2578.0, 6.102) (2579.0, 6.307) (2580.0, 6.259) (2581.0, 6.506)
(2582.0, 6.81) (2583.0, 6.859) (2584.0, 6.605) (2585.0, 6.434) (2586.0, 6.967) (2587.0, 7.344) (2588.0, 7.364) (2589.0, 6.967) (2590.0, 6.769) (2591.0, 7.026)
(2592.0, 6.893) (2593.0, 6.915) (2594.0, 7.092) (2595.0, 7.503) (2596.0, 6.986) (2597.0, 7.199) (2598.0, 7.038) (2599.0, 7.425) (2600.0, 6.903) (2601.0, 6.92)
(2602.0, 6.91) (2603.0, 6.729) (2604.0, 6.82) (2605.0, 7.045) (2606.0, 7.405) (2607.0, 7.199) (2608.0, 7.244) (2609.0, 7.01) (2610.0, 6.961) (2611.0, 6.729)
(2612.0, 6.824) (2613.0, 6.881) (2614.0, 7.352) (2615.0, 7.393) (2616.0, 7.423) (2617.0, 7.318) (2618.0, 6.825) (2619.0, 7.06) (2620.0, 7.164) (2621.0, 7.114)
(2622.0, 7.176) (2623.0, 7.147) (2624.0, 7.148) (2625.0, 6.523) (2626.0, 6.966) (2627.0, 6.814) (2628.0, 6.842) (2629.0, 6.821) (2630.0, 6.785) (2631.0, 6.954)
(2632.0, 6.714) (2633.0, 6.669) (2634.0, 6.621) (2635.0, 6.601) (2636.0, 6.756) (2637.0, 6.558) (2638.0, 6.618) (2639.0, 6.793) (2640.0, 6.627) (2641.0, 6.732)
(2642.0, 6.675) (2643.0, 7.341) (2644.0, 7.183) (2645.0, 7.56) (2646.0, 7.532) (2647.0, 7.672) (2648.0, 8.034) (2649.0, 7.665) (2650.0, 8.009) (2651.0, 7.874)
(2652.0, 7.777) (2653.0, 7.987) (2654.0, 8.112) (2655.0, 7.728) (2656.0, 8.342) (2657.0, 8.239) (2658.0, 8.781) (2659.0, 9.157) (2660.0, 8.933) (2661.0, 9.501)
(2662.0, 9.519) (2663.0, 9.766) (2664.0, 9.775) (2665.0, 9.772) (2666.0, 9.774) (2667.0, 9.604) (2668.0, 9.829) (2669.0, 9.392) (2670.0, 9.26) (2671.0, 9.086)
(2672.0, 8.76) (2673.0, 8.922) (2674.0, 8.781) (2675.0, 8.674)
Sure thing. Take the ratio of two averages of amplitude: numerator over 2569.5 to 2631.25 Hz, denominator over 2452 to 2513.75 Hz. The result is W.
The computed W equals 1.27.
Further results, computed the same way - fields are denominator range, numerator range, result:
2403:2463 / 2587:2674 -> 1.73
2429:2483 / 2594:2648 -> 1.48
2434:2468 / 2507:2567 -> 1.30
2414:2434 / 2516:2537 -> 1.48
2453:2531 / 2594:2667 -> 1.32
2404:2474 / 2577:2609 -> 1.55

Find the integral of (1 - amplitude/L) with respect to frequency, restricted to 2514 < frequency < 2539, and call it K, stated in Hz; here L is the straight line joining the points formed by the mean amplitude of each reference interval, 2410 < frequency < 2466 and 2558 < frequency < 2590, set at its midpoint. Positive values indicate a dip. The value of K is -3.8 Hz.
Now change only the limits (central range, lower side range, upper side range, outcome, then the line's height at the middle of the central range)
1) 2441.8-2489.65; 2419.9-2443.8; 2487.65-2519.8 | 3.0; 5.22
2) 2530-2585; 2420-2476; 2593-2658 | 3.4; 6.18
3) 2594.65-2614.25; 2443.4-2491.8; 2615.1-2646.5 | -1.3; 6.62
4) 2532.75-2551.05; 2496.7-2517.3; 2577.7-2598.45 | 2.2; 6.41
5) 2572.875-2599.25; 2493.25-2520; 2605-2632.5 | 0.1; 6.76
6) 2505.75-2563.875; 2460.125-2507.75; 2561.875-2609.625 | 0.4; 5.99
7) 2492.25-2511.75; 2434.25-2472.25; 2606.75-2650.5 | -2.3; 5.27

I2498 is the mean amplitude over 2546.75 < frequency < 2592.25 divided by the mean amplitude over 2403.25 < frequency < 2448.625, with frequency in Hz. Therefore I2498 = 1.39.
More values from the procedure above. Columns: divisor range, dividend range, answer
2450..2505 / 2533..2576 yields 1.07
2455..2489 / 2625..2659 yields 1.44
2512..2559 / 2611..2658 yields 1.21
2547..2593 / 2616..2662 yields 1.24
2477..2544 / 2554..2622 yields 1.09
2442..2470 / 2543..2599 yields 1.32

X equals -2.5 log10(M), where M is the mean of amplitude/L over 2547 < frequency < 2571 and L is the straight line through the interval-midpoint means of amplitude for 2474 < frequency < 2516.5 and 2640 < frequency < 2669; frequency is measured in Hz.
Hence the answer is 0.25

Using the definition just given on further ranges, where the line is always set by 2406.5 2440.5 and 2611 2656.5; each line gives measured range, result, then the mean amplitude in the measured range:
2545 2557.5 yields 0.17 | 5.19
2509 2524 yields -0.17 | 6.5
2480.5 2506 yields -0.10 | 5.76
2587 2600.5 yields -0.07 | 7.09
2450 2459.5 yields 0.04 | 4.59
